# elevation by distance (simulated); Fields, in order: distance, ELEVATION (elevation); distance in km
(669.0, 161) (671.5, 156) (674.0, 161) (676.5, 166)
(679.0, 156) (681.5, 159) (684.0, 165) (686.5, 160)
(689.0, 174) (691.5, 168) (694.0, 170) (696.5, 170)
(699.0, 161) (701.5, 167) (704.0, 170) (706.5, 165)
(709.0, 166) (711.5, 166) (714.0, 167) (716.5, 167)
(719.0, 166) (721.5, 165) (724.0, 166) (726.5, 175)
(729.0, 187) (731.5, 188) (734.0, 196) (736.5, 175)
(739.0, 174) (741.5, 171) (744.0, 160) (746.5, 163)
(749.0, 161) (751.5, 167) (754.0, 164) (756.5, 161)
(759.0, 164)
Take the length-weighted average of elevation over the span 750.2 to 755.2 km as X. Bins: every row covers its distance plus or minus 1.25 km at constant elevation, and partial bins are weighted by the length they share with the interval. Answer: 165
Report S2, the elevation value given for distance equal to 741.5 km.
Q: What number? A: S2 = 171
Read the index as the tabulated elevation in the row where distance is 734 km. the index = 196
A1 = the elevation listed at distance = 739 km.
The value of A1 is 174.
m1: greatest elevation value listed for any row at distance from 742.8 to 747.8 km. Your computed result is 163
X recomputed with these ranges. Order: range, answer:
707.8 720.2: 166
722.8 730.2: 176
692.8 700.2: 167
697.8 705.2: 166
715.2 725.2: 166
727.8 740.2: 184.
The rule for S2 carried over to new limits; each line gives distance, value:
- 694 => 170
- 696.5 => 170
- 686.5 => 160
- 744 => 160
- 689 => 174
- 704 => 170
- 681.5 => 159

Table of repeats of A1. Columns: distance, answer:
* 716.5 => 167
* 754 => 164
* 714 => 167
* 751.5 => 167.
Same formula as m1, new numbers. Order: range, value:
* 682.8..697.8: 174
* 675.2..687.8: 166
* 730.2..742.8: 196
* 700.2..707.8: 170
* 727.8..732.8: 188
